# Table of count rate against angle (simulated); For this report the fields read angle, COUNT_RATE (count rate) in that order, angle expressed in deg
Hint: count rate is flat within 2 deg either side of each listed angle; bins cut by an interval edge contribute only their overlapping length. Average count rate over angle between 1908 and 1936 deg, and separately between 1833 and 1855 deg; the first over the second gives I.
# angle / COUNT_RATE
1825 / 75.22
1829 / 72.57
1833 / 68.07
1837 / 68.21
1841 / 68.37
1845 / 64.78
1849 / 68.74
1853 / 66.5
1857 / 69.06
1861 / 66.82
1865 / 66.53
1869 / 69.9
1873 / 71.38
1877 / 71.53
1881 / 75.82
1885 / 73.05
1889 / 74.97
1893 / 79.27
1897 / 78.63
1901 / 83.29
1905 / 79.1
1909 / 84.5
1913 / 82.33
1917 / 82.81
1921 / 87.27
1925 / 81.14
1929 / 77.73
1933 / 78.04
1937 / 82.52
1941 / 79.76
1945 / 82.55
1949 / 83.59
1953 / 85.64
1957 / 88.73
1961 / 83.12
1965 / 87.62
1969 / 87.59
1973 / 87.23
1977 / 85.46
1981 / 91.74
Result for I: 1.22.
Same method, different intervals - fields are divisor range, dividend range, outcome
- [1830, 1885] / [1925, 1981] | 1.22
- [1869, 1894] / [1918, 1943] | 1.10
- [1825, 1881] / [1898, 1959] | 1.19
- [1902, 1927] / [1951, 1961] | 1.04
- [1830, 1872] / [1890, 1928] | 1.20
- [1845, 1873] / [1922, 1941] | 1.18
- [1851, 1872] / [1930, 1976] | 1.24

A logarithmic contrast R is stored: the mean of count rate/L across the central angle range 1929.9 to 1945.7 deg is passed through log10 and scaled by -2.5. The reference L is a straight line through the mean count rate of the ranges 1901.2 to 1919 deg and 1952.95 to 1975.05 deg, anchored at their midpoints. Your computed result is 0.06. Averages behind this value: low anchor 82.3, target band 80.4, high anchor 86.7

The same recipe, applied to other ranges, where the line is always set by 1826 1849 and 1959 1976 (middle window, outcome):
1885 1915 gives -0.04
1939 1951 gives 0.02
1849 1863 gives 0.06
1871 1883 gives 0.02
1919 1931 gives -0.02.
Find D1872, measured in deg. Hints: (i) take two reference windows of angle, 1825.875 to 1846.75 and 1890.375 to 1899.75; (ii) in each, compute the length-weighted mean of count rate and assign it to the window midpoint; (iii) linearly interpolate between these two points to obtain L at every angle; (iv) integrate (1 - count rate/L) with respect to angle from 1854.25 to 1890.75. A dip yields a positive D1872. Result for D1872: 2.06 deg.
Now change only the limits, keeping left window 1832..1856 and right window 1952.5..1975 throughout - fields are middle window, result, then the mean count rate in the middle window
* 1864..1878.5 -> 0.38 deg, 70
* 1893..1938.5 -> -1.45 deg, 81.5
